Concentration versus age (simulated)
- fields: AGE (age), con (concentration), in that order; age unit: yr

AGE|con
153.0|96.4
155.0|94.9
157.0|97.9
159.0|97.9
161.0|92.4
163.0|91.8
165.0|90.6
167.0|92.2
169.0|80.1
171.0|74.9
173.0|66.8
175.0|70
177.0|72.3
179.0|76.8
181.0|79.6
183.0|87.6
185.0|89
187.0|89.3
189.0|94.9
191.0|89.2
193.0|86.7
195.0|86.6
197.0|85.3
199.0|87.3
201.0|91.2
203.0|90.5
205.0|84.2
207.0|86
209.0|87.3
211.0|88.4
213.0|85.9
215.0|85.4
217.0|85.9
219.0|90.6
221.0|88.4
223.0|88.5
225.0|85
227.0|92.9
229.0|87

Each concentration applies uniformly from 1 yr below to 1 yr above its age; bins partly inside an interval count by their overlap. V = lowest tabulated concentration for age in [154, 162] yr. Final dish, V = 92.4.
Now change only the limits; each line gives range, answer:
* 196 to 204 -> 85.3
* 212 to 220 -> 85.4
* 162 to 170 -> 80.1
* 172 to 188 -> 66.8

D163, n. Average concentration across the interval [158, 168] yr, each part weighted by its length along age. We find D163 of 93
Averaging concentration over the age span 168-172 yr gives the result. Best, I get 77.5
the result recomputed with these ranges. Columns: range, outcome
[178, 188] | 84.5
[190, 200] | 87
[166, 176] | 76.8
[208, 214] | 87.2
